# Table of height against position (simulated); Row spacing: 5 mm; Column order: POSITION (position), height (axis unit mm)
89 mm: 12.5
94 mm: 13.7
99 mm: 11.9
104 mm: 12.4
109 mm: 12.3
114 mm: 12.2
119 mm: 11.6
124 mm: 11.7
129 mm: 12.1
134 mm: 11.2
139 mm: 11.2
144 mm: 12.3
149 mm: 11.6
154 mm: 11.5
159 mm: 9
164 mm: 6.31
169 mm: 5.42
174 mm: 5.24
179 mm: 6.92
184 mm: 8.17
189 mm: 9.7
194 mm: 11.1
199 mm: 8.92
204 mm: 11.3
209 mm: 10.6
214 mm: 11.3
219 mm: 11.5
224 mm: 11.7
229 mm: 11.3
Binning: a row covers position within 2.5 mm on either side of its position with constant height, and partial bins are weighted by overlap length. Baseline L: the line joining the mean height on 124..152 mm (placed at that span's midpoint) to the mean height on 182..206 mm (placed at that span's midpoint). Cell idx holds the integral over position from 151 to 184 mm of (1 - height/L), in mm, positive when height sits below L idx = 9.9 mm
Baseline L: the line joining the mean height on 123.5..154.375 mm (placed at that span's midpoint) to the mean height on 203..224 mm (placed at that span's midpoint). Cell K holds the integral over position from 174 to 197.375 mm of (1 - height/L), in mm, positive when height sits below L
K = 5.77 mm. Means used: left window 11.7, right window 11.2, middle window 8.57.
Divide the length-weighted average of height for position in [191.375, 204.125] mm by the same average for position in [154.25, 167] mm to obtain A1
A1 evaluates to 1.25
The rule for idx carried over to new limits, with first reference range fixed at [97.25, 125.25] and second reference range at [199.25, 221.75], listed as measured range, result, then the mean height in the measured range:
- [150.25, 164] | 2.2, 9.66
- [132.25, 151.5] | 0.2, 11.6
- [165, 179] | 7.0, 5.72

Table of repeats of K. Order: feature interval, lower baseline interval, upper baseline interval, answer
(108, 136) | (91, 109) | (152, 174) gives -2.5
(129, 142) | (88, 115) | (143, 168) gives -0.8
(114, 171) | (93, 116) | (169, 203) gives 0.4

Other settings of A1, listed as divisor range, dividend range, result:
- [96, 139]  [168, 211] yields 0.73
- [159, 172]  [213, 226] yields 1.79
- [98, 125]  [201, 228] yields 0.93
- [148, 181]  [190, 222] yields 1.37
